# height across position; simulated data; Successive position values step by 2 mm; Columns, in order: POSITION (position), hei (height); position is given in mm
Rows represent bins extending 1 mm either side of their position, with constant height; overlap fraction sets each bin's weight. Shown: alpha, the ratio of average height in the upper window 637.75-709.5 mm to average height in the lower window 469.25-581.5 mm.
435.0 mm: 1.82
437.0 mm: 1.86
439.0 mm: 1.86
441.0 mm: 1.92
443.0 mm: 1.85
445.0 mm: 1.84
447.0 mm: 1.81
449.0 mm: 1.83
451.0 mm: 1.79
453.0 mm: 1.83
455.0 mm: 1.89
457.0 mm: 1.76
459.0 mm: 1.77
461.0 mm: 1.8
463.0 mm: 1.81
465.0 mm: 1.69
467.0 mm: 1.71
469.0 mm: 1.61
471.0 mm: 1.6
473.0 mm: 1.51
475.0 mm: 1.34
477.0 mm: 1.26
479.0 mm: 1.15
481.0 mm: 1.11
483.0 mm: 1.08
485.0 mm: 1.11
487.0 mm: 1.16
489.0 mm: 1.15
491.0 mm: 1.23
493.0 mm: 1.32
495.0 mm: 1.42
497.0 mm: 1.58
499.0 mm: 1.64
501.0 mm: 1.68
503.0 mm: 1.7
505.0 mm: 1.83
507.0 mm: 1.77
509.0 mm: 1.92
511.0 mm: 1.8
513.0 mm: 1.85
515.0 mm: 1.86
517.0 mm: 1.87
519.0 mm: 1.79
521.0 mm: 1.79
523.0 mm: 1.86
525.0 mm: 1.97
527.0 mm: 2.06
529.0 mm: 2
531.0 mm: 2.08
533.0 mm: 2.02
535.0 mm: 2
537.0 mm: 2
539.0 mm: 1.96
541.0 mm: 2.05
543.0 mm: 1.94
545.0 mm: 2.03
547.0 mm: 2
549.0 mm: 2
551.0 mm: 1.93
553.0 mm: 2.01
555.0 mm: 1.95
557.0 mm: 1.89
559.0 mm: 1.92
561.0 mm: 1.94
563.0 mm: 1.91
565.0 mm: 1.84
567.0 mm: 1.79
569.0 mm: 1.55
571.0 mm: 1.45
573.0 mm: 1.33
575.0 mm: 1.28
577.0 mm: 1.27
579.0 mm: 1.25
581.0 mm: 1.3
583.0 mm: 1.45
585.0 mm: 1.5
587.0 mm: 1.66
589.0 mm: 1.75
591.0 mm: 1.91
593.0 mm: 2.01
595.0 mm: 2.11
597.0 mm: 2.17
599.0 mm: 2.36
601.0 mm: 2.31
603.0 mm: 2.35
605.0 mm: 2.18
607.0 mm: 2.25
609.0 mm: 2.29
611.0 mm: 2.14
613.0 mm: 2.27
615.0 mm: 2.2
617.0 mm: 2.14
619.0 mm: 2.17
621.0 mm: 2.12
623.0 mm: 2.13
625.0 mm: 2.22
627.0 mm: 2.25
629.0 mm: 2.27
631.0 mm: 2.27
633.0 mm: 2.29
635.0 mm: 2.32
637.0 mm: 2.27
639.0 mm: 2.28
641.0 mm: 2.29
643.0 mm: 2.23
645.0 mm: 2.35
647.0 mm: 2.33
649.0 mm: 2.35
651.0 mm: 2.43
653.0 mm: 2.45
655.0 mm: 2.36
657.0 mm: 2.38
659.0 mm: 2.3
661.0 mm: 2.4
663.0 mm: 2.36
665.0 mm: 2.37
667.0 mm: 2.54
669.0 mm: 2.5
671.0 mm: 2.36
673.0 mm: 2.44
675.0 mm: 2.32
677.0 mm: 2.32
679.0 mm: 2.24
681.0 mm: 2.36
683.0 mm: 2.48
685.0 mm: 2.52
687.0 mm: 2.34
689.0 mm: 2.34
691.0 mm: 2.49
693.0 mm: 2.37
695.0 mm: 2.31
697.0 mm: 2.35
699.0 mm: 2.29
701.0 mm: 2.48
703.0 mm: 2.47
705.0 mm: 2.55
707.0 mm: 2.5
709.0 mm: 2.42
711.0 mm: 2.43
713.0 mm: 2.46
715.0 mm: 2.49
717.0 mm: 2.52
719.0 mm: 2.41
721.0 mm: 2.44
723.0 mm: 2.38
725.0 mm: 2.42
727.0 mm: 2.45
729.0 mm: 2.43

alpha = 1.4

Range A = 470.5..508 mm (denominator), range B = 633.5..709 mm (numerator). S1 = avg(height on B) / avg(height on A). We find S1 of 1.7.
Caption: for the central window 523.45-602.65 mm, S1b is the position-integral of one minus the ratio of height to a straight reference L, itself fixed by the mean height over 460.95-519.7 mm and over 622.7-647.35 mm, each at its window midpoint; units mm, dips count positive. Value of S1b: 1.96 mm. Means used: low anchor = 1.54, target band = 1.85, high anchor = 2.27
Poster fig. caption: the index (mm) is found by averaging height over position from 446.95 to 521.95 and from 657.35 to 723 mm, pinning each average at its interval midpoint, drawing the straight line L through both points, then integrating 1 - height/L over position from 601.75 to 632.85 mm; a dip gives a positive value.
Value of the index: -1.43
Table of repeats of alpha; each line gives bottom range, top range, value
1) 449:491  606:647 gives 1.49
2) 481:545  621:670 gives 1.35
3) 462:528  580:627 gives 1.29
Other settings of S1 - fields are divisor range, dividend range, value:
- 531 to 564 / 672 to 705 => 1.21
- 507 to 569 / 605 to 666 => 1.18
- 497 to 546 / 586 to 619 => 1.13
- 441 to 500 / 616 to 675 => 1.50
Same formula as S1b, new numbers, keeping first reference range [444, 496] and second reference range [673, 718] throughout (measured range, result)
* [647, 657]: -0.7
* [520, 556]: -3.8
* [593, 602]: -0.8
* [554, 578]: 2.8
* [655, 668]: -0.6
